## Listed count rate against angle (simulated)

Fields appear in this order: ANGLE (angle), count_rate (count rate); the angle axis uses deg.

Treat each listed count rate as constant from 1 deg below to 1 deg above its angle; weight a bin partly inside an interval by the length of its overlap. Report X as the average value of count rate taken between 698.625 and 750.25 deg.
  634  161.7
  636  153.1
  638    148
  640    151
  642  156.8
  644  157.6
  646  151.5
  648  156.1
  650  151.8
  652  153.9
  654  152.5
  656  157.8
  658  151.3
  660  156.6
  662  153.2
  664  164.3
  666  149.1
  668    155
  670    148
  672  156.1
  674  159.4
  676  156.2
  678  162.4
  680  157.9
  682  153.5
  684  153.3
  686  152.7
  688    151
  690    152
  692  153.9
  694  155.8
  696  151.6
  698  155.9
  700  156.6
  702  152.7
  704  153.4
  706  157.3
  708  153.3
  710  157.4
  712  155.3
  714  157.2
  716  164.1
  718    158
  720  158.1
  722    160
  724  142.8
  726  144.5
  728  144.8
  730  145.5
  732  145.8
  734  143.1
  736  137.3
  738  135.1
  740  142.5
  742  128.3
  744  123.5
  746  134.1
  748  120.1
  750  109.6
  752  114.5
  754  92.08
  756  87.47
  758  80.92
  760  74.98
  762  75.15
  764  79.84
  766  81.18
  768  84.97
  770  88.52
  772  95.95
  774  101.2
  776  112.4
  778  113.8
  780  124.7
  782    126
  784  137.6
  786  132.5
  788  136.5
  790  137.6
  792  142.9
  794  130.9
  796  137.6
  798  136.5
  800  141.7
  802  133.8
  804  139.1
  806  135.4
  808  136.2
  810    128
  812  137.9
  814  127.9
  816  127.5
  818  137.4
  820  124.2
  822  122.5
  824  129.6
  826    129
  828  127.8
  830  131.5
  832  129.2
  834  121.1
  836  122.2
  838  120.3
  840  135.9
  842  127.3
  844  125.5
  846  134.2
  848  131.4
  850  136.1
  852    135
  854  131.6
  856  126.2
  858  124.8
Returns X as 146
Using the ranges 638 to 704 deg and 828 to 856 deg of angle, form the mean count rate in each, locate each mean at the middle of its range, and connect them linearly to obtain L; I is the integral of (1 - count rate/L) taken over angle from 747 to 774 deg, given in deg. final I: 9.5 deg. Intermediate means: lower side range 154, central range 91.5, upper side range 129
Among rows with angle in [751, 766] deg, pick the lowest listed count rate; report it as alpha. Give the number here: 74.98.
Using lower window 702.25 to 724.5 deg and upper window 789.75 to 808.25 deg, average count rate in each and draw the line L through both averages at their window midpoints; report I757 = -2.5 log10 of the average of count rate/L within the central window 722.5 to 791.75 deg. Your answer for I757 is 0.24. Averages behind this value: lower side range 156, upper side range 137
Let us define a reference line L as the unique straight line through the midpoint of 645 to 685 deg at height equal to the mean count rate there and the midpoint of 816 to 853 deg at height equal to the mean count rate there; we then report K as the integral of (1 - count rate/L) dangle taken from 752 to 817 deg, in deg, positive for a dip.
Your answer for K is 9.5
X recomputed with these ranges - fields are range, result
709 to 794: 125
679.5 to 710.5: 154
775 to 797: 130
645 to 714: 155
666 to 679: 156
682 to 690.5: 152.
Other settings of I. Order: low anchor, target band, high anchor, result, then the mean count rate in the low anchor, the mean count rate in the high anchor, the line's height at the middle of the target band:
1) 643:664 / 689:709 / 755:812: -1.9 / 155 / 116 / 141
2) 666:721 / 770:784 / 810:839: 2.6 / 155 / 128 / 138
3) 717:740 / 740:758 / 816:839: 3.7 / 147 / 127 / 143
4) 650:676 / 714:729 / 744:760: -3.9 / 155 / 105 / 122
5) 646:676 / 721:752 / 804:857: 1.6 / 155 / 130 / 144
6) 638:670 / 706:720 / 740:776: -3.9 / 154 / 100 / 123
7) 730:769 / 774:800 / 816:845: -2.5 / 111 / 127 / 119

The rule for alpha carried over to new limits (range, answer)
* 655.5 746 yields 123.5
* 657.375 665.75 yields 151.3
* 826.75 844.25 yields 120.3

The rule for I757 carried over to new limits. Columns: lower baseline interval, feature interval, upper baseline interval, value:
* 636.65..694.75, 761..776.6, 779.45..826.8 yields 0.48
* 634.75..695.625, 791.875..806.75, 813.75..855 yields -0.02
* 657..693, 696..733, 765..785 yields -0.13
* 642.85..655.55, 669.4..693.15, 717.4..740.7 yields -0.03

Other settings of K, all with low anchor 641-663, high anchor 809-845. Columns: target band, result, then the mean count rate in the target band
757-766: 3.90 deg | 78.1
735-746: 0.60 deg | 133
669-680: -0.40 deg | 157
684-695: -0.32 deg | 153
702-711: -0.54 deg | 155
